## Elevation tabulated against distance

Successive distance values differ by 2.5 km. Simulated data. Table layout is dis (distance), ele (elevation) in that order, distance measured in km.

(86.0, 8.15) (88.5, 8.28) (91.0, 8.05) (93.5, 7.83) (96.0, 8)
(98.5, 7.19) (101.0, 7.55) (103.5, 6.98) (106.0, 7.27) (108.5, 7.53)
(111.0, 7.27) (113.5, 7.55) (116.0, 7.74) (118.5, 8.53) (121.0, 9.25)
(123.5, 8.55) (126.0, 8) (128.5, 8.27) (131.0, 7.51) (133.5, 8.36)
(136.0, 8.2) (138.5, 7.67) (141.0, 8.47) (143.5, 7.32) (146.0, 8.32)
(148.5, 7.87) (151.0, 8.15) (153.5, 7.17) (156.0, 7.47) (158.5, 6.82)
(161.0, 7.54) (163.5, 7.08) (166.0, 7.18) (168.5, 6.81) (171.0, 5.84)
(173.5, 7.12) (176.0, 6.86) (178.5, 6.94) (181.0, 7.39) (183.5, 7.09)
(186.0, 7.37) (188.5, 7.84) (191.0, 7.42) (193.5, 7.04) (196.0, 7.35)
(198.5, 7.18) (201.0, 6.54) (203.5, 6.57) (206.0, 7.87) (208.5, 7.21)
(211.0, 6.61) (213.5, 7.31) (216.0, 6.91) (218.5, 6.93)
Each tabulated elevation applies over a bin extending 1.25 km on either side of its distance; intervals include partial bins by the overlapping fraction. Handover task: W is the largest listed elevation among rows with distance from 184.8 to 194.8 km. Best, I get 7.84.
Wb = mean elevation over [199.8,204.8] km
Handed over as 6.57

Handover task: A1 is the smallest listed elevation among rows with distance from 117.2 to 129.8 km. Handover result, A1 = 8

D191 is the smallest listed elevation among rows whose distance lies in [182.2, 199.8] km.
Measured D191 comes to 7.04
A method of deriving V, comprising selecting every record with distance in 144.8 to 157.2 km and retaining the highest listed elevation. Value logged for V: 8.32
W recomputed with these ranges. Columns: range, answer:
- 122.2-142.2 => 8.55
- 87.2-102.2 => 8.28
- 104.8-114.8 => 7.55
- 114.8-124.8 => 9.25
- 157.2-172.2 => 7.54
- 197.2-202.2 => 7.18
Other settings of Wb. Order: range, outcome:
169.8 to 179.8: 6.7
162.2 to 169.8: 7.02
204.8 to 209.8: 7.53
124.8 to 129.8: 8.13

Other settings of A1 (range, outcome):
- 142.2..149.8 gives 7.32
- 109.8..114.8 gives 7.27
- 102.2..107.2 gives 6.98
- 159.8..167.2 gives 7.08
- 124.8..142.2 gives 7.51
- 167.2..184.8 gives 5.84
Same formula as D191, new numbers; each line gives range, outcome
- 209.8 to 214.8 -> 6.61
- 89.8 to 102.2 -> 7.19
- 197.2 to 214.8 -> 6.54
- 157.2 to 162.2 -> 6.82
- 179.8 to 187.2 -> 7.09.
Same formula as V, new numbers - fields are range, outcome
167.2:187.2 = 7.39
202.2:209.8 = 7.87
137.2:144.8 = 8.47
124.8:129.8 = 8.27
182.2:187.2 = 7.37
